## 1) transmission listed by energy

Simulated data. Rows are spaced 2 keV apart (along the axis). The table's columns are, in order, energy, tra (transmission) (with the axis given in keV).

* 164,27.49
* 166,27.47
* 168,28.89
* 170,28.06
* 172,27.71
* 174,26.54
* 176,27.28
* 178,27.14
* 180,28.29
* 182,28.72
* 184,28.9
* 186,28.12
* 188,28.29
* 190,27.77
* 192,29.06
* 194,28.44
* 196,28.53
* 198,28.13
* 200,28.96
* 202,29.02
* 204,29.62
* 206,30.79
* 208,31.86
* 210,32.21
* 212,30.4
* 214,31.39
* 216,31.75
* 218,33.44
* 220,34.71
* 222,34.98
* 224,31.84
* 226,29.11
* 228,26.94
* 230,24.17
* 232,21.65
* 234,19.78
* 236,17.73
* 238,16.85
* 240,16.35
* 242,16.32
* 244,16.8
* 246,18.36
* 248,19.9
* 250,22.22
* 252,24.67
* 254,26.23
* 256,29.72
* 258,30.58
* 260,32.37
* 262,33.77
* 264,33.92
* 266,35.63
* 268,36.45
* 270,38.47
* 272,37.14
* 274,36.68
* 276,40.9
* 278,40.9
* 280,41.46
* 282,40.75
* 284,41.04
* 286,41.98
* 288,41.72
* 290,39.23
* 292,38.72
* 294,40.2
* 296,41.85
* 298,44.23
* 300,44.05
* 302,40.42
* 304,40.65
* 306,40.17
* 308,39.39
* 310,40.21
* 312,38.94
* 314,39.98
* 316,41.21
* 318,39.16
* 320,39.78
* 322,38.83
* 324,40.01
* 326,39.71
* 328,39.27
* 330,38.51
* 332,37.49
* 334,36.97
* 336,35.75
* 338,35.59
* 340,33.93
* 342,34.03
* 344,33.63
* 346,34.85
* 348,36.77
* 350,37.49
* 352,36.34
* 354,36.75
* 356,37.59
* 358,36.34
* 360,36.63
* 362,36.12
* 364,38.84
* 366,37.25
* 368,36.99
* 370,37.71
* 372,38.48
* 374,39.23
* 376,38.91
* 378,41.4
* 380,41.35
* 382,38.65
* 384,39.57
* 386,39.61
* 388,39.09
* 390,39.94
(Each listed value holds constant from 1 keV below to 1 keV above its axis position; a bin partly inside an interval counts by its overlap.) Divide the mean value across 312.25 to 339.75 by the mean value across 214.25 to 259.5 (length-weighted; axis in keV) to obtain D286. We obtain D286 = 1.55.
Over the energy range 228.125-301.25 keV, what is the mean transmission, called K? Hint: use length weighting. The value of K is 31.7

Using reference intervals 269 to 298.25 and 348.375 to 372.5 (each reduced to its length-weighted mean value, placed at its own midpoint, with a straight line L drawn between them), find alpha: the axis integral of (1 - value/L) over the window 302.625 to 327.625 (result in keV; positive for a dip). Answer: -0.5 keV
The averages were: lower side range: 40.3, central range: 39.8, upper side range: 37.2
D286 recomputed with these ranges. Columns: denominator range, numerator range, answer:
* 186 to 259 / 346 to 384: 1.42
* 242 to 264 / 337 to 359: 1.41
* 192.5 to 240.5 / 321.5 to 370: 1.32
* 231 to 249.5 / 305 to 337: 2.14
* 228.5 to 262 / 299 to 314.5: 1.80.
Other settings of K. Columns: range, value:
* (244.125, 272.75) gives 29.5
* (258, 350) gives 38.5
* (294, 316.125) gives 41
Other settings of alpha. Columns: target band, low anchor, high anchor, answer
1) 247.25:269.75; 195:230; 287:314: 3.8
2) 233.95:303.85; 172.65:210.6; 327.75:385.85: 0.6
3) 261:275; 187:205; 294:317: 0.3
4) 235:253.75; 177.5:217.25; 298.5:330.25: 8.2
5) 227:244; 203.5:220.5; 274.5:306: 7.2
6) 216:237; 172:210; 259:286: 3.2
